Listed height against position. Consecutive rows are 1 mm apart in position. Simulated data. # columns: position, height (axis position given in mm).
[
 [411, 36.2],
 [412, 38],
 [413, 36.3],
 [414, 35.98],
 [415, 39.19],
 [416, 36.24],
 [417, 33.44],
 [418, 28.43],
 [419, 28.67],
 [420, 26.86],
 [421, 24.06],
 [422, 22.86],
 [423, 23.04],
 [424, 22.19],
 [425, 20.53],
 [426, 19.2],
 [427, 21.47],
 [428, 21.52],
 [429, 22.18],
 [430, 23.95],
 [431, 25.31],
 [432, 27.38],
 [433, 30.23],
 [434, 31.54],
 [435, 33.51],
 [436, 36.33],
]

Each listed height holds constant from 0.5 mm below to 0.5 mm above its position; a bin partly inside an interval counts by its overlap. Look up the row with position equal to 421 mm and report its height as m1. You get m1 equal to 24.06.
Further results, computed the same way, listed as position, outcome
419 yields 28.67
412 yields 38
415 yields 39.19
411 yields 36.2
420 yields 26.86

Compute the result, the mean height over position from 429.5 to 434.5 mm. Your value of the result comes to 27.7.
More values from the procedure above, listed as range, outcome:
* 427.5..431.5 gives 23.2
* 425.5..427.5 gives 20.3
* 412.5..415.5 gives 37.2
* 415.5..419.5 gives 31.7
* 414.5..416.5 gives 37.7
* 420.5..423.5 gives 23.3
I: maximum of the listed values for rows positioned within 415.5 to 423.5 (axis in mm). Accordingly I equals 36.24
